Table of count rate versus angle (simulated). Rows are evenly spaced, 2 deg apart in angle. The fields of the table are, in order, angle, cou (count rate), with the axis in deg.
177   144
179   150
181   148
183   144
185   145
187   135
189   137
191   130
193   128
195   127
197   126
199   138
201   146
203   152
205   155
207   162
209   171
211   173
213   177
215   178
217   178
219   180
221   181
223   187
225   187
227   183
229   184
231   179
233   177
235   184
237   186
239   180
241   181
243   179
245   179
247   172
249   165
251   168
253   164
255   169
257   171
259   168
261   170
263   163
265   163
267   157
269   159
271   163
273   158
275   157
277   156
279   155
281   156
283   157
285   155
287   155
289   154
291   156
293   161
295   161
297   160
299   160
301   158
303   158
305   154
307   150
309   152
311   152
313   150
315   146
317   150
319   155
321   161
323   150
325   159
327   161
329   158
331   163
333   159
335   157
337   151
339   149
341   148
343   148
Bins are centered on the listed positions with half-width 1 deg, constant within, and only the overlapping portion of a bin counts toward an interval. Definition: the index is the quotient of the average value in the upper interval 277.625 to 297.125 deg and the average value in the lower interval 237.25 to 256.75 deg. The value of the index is 0.9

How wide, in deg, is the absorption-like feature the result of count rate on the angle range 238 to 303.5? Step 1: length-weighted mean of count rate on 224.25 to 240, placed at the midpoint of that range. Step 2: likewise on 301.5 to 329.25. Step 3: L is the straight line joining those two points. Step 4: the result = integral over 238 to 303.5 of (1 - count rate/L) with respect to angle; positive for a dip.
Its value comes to 2.3 deg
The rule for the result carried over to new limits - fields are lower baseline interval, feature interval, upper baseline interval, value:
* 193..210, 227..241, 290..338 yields -3.09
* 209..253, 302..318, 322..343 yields 0.88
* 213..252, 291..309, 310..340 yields 0.45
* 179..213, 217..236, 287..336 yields -4.30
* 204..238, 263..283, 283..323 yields 0.61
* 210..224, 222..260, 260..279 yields -1.42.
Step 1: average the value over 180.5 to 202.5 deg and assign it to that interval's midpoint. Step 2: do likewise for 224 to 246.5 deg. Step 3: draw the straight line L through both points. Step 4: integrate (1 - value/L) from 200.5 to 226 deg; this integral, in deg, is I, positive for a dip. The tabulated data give -2.0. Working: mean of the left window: 137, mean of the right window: 182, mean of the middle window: 172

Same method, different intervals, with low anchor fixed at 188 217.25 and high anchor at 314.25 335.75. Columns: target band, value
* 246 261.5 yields -1.51 deg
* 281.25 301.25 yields -0.34 deg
